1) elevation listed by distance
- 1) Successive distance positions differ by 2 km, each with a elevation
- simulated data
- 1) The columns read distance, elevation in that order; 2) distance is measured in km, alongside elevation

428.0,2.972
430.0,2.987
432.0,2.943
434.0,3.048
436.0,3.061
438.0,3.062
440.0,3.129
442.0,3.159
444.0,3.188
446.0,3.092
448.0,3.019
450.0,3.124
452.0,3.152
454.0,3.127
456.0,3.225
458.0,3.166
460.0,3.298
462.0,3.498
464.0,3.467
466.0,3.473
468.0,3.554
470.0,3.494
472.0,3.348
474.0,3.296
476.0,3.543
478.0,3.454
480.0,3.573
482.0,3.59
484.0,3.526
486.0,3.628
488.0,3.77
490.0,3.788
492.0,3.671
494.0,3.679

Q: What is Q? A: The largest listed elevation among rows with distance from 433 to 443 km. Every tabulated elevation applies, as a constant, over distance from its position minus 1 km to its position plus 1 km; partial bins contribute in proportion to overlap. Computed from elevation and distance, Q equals 3.159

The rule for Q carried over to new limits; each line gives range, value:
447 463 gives 3.498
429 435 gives 3.048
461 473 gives 3.554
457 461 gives 3.298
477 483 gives 3.59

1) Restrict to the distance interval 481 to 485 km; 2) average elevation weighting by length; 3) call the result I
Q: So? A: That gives 3.56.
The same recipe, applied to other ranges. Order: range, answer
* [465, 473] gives 3.47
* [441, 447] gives 3.15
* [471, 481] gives 3.44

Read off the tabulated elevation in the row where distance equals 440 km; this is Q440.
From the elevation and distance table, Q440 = 3.129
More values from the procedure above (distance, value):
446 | 3.092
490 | 3.788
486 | 3.628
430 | 2.987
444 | 3.188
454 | 3.127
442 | 3.159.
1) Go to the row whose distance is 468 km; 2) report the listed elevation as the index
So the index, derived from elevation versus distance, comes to 3.554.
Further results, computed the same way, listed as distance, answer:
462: 3.498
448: 3.019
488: 3.77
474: 3.296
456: 3.225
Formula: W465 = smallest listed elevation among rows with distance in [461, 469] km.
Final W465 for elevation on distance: 3.467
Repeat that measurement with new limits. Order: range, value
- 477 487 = 3.454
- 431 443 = 2.943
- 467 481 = 3.296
